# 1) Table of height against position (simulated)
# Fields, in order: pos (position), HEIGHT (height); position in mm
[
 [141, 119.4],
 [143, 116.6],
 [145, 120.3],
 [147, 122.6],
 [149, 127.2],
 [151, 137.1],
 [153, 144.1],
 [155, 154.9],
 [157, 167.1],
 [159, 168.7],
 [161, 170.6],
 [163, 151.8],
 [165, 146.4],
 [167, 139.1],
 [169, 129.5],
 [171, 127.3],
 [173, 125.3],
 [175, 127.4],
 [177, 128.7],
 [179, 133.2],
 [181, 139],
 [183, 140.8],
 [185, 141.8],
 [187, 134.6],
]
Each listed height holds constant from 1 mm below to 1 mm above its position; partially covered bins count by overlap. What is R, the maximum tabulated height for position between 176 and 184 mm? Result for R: 140.8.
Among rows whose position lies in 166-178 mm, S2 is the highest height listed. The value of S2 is 139.1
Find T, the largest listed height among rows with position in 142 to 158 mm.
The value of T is 167.1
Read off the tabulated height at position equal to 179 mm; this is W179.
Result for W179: 133.2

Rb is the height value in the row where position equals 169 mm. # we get 129.5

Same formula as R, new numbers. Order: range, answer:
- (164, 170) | 146.4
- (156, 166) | 170.6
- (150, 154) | 144.1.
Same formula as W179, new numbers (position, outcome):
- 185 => 141.8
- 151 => 137.1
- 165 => 146.4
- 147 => 122.6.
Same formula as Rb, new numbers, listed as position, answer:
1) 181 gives 139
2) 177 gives 128.7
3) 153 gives 144.1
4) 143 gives 116.6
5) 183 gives 140.8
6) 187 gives 134.6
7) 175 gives 127.4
